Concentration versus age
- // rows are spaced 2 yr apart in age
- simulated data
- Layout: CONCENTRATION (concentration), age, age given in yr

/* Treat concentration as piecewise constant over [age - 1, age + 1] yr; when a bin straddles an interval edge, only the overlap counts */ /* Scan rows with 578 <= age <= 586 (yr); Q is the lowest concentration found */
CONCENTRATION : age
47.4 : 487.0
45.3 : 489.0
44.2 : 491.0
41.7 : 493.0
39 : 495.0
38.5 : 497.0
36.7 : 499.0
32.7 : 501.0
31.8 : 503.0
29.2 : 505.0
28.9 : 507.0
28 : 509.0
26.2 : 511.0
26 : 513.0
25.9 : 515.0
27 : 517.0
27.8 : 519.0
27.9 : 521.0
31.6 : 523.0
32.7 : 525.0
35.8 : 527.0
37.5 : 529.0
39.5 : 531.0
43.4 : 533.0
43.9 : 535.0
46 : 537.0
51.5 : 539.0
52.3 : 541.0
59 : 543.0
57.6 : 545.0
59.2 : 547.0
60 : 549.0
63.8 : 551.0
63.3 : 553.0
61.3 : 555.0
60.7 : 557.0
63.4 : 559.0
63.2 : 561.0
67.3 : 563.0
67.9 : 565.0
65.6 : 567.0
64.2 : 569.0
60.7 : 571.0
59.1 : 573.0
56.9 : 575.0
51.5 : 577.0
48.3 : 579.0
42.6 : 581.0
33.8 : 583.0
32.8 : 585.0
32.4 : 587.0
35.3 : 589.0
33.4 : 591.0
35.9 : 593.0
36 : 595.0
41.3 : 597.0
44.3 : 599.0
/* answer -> 32.8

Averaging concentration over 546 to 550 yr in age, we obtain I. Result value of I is 59.6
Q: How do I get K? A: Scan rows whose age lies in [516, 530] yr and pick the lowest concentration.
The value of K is 27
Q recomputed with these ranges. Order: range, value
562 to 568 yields 65.6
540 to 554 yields 52.3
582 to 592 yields 32.4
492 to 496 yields 39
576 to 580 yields 48.3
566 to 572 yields 60.7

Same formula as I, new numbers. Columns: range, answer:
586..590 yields 33.8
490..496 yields 41.6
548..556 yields 62.1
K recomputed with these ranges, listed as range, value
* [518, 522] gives 27.8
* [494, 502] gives 32.7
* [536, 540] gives 46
